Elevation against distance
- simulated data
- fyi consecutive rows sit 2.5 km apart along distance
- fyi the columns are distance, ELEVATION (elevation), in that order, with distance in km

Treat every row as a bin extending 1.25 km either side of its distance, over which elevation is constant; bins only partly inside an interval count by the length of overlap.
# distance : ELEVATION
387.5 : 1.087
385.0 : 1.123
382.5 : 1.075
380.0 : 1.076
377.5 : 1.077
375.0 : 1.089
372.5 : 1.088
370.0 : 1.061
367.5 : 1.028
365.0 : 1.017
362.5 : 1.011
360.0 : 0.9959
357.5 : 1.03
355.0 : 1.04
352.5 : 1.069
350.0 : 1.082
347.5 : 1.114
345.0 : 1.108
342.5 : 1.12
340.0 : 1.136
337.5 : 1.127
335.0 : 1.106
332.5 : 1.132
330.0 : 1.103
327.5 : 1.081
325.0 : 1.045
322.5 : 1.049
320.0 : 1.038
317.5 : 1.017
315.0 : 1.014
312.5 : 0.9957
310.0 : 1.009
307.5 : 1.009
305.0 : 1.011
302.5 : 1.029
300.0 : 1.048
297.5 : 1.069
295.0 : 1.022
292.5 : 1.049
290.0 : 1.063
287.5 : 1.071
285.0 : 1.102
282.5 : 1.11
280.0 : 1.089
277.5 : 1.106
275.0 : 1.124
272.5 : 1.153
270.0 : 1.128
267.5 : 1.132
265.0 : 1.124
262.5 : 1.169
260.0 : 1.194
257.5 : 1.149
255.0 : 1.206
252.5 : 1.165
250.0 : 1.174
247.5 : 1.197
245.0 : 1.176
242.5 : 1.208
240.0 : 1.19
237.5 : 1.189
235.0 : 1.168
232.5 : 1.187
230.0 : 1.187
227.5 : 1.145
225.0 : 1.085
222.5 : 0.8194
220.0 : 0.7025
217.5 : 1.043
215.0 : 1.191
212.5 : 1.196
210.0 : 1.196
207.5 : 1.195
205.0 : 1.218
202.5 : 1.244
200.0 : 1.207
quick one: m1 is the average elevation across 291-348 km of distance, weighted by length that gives 1.06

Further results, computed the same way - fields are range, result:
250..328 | 1.08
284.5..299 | 1.06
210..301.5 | 1.12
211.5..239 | 1.08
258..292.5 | 1.12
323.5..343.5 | 1.11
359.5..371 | 1.02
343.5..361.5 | 1.06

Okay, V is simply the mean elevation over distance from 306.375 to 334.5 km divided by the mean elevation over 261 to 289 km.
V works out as 0.94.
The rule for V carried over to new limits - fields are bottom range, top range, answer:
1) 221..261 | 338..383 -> 0.93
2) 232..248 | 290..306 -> 0.88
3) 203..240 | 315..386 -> 0.96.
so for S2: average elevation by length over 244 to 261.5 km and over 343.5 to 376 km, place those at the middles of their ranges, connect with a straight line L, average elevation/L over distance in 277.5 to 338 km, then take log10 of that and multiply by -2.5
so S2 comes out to 0.06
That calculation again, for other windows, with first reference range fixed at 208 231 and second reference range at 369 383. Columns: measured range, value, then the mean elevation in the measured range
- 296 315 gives 0.05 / 1.02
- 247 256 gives -0.11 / 1.18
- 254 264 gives -0.11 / 1.18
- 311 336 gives 0.02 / 1.06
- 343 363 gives 0.02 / 1.06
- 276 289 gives -0.02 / 1.1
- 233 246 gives -0.11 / 1.19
